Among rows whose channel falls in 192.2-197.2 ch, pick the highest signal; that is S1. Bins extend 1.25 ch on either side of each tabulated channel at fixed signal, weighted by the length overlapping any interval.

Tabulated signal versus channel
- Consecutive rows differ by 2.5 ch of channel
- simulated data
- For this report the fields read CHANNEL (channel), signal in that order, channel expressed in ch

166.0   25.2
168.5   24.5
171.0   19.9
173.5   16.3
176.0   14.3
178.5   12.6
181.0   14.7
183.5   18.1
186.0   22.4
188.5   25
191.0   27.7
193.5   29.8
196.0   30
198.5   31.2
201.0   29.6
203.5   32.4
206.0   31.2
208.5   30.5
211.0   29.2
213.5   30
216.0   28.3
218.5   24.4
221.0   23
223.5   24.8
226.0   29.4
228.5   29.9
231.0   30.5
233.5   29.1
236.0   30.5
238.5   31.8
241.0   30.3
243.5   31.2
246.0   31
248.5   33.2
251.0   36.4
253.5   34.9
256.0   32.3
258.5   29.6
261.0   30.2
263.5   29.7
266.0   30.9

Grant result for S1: 30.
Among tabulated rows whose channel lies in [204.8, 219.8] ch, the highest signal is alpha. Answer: 31.2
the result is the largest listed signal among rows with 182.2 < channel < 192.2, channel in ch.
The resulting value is 27.7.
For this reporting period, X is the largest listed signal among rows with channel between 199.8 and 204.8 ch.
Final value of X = 32.4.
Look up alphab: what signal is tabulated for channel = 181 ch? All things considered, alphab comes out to 14.7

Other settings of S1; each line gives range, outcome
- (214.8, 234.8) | 30.5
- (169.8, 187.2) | 22.4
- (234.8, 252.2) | 36.4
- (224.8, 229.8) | 29.9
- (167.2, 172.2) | 24.5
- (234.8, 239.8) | 31.8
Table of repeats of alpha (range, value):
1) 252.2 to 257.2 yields 34.9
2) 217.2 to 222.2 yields 24.4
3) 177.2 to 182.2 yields 14.7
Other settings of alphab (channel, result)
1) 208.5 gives 30.5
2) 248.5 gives 33.2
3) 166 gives 25.2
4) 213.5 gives 30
